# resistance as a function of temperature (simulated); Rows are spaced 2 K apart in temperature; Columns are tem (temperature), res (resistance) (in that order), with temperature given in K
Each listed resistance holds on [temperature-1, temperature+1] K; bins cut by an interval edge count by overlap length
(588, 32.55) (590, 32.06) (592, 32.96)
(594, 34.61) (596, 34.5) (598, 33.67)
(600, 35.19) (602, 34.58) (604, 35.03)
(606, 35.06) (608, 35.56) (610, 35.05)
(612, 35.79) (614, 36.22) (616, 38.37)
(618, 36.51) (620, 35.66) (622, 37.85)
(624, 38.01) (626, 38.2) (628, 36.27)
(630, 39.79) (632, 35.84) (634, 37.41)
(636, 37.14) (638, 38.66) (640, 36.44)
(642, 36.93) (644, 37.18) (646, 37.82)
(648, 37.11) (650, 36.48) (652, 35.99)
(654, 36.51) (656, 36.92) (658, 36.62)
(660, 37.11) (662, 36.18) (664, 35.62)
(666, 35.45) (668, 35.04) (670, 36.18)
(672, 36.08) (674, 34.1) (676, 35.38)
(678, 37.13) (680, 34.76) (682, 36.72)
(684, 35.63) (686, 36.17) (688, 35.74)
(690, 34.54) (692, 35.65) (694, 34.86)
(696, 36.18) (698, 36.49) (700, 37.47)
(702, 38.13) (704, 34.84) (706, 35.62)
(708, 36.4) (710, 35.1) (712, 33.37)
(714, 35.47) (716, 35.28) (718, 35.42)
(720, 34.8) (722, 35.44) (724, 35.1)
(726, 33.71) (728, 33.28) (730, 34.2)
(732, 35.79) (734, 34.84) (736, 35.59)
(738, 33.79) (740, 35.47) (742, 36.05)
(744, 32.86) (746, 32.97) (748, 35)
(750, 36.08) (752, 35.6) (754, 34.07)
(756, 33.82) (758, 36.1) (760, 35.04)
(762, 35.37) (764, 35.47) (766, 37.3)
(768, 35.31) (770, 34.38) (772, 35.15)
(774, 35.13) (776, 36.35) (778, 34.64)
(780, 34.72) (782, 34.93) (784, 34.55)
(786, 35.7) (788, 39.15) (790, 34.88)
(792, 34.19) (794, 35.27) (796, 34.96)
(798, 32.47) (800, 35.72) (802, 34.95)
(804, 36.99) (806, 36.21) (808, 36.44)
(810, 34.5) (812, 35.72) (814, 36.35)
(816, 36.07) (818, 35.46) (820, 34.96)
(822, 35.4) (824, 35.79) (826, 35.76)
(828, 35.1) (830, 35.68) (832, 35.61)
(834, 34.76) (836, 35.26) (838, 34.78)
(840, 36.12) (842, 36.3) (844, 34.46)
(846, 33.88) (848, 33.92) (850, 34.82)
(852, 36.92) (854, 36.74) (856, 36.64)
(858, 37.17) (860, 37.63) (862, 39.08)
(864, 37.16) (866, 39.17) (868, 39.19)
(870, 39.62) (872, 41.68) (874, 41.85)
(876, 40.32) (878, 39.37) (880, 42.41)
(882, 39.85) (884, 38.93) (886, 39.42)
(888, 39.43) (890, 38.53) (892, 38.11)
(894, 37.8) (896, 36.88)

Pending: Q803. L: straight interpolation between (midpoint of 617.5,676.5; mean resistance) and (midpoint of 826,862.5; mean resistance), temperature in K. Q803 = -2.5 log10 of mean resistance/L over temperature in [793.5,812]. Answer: 0.020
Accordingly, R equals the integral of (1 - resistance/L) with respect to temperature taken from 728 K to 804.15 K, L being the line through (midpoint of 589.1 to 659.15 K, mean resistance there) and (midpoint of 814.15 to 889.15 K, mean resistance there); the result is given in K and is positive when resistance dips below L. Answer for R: 3.6 K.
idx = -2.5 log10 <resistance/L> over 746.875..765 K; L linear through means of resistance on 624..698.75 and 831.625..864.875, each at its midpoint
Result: 0.03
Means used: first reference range 36.4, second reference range 36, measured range 35.2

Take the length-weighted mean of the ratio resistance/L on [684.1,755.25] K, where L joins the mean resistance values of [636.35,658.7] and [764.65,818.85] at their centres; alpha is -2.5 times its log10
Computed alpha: 0.032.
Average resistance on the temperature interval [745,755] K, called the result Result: 34.7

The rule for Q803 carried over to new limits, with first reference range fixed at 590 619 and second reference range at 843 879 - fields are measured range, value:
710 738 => 0.05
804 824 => 0.05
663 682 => 0.01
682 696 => 0.01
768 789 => 0.04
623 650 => -0.06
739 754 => 0.05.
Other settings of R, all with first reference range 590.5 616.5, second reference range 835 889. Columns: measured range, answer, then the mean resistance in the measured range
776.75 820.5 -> 2.1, 35.4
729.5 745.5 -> 0.7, 34.8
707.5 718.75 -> 0.3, 35.1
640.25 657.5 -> -0.7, 36.8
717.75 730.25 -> 0.6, 34.5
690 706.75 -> 0.0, 36.1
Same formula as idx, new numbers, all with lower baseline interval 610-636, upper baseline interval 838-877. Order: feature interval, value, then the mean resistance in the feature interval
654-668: 0.027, 36.2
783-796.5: 0.053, 35.5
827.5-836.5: 0.063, 35.3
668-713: 0.043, 35.7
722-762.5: 0.076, 34.7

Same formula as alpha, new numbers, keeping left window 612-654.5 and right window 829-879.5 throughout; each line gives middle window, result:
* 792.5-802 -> 0.08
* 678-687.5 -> 0.04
